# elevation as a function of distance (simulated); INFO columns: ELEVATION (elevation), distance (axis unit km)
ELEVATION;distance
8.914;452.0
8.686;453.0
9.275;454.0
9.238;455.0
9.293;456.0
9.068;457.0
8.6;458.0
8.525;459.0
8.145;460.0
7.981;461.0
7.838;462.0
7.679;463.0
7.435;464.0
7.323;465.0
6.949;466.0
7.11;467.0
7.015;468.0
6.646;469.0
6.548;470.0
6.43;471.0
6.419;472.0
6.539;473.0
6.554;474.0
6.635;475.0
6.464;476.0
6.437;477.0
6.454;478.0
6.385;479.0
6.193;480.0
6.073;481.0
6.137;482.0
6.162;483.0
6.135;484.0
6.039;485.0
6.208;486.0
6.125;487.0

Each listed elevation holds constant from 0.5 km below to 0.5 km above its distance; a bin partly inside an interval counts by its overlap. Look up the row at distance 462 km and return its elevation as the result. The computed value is 7.838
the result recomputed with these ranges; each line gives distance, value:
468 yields 7.015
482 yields 6.137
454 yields 9.275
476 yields 6.464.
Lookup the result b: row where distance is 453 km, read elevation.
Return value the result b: 8.686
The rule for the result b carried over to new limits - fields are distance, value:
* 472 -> 6.419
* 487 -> 6.125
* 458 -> 8.6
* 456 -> 9.293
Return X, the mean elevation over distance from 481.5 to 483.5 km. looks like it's 6.15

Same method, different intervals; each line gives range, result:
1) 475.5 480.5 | 6.39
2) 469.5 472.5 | 6.47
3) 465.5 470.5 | 6.85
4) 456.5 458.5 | 8.83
